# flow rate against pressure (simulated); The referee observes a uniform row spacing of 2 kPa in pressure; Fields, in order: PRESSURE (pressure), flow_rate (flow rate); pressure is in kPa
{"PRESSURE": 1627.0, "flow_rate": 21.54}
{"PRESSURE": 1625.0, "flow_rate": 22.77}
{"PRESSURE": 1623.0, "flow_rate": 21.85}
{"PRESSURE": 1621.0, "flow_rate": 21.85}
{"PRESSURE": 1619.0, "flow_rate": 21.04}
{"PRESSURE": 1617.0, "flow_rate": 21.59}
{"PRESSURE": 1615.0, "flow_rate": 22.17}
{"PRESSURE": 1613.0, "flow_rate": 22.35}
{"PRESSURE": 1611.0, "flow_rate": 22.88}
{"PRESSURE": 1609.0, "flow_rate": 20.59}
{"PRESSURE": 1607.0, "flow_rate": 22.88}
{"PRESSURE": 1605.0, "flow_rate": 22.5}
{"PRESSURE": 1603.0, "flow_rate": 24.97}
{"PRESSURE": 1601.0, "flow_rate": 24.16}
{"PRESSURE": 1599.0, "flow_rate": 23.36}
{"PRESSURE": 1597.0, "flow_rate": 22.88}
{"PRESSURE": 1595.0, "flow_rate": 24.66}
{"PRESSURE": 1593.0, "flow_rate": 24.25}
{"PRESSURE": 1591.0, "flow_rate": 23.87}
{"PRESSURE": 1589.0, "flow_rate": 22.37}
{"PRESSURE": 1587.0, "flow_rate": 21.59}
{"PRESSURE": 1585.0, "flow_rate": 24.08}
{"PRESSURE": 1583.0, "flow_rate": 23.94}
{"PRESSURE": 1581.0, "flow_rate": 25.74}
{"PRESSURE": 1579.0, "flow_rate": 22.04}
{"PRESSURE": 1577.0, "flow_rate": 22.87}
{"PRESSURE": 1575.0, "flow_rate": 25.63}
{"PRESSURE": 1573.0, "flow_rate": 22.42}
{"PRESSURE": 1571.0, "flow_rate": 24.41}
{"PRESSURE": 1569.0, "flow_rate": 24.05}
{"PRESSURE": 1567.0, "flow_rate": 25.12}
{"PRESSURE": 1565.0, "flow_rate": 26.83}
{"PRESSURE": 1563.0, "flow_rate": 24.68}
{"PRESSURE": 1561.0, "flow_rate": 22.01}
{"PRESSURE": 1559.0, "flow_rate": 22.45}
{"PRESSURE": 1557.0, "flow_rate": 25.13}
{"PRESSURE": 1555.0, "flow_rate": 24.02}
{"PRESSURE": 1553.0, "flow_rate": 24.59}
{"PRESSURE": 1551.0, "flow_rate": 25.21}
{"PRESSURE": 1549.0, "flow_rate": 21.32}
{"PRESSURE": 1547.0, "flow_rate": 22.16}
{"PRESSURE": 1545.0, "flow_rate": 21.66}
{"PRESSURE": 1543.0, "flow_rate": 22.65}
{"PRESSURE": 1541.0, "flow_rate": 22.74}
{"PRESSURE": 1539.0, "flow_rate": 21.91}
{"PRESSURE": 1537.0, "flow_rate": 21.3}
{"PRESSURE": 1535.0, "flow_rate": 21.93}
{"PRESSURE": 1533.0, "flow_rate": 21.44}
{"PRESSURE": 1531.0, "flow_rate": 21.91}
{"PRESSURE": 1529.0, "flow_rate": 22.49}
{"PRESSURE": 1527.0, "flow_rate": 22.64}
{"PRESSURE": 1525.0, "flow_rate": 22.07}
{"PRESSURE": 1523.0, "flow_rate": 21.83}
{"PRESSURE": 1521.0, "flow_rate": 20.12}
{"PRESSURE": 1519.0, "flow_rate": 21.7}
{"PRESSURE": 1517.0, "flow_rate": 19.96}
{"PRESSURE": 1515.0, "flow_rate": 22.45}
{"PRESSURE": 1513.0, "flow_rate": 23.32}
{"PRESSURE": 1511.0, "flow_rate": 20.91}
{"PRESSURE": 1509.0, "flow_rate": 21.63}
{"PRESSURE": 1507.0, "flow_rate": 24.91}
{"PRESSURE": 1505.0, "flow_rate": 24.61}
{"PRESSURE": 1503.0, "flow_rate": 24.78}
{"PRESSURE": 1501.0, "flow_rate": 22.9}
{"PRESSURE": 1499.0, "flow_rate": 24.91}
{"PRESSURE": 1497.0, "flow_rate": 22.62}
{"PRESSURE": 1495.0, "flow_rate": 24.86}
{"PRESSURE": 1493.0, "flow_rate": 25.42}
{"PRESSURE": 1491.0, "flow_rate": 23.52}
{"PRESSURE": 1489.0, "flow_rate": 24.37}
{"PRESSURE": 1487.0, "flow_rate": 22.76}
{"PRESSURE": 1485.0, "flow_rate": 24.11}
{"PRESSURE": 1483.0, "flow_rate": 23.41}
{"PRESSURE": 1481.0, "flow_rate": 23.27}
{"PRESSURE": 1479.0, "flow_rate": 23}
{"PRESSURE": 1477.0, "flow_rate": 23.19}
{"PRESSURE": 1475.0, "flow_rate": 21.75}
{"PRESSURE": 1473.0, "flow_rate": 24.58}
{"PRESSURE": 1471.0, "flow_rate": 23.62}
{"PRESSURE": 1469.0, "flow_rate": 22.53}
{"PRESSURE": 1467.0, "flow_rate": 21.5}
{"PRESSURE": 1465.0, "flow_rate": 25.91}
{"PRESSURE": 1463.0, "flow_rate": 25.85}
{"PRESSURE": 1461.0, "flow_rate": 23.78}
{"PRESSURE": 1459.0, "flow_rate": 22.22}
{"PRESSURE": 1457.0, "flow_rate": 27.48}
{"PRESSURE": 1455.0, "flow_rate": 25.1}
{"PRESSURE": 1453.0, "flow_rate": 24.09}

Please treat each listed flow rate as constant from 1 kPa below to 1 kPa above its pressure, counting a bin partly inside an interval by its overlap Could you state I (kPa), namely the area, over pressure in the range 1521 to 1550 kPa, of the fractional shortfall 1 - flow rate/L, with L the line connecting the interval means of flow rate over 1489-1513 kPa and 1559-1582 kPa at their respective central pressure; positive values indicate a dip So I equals 2.4 kPa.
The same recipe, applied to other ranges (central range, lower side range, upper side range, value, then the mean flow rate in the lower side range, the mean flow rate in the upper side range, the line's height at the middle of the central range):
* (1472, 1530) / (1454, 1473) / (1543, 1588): 2.4 kPa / 24.2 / 23.7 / 24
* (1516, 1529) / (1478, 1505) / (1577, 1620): 1.2 kPa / 23.9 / 23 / 23.6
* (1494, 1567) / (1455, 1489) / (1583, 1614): 1.9 kPa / 23.7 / 23.2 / 23.5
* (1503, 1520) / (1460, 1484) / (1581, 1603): 0.7 kPa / 23.5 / 23.7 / 23.6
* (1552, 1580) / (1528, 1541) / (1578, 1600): -1.5 kPa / 21.9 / 23.5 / 22.8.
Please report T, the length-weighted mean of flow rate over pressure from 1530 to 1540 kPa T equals 21.7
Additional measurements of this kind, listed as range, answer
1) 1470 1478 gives 23.3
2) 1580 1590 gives 23.5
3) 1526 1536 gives 22.1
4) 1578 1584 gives 23.9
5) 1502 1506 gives 24.7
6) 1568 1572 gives 24.2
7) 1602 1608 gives 23.4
